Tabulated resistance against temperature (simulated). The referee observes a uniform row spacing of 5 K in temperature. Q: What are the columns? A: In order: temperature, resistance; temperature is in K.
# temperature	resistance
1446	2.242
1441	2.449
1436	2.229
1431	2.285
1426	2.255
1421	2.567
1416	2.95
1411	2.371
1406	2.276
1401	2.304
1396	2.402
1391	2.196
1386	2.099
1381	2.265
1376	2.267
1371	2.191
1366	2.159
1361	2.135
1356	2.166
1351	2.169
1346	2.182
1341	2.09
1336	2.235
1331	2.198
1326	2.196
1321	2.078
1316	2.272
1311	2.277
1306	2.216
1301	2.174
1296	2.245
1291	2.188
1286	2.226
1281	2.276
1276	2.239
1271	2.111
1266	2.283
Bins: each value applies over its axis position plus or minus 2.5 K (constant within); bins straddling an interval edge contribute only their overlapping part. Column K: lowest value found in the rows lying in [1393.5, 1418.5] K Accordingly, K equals 2.276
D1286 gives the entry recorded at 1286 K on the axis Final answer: 2.226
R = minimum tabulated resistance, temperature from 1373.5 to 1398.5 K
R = 2.099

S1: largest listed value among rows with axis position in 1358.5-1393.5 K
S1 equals 2.267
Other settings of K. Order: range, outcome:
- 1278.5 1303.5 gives 2.174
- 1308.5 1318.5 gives 2.272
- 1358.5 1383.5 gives 2.135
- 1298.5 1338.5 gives 2.078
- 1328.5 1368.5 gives 2.09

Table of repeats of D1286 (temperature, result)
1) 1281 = 2.276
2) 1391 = 2.196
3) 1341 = 2.09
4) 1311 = 2.277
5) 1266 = 2.283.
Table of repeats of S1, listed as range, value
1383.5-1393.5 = 2.196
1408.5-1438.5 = 2.95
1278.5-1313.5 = 2.277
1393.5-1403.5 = 2.402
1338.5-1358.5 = 2.182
